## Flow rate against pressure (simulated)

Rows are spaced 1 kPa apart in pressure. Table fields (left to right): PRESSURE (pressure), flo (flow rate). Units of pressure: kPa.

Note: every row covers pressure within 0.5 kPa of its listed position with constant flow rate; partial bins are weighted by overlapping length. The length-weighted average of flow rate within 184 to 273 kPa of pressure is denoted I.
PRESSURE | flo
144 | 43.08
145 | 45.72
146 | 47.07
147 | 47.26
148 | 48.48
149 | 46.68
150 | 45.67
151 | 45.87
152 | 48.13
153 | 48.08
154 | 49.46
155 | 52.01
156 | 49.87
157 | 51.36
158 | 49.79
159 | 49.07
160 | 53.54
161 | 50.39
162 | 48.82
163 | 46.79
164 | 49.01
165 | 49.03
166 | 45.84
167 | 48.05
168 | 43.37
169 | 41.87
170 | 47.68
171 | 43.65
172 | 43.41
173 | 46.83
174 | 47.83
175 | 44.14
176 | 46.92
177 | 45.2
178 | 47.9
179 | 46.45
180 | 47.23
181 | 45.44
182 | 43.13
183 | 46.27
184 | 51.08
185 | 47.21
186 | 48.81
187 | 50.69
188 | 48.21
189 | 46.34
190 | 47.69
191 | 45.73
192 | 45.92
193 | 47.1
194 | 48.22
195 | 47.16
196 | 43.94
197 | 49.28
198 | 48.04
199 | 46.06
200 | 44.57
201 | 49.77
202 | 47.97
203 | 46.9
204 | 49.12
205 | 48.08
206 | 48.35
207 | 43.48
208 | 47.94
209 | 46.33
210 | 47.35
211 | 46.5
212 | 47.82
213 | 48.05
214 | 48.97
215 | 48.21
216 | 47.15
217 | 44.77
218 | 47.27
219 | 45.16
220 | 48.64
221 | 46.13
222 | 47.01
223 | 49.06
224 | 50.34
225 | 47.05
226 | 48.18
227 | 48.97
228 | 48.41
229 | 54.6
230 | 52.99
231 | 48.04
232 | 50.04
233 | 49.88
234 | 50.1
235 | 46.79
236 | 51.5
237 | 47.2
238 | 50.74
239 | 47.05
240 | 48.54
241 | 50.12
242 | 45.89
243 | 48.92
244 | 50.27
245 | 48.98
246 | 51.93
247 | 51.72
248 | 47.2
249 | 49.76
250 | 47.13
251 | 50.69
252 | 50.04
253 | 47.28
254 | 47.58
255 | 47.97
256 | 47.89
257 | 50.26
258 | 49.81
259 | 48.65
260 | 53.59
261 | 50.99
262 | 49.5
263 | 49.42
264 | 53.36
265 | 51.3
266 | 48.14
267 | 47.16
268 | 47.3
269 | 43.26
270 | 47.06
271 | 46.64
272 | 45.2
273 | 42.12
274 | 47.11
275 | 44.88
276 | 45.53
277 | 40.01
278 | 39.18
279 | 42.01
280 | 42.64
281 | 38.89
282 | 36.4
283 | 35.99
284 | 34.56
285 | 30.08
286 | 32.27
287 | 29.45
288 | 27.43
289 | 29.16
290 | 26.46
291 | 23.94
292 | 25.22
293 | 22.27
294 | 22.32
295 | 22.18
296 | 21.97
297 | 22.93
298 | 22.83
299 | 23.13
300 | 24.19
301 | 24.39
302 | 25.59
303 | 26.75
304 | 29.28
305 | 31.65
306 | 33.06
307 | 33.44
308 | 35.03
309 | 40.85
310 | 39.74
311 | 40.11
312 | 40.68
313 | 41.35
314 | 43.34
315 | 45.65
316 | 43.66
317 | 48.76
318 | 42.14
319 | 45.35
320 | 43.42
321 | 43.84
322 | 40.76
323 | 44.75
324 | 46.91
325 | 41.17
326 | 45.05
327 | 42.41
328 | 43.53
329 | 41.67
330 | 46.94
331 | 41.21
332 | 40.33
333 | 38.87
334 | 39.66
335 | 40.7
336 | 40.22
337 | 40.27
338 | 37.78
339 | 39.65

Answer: 48.3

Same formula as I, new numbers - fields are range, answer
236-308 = 40.3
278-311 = 30.2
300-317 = 35.9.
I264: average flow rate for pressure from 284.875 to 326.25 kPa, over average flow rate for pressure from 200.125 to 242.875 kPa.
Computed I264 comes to 0.70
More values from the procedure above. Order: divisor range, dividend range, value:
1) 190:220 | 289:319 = 0.68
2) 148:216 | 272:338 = 0.77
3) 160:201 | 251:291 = 0.92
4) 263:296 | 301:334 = 1.06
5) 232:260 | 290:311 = 0.57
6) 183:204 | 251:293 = 0.89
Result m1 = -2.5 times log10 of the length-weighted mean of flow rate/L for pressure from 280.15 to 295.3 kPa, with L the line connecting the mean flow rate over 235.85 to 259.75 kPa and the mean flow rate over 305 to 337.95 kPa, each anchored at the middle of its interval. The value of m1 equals 0.46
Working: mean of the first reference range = 49.1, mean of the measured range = 29.5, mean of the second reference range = 41.5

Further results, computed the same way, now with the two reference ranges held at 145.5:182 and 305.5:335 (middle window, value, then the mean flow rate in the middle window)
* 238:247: -0.11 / 49.2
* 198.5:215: -0.03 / 47.4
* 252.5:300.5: 0.12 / 38.9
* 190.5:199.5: -0.01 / 46.8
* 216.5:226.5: -0.05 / 47.4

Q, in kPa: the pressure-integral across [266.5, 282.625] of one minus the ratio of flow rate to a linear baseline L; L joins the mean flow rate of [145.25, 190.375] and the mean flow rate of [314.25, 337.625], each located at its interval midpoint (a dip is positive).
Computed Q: 0.4 kPa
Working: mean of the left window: 47.5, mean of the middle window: 43.4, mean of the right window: 42.9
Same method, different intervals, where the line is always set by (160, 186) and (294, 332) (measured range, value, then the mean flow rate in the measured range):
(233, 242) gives -1.4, 48.9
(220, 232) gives -1.7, 49.2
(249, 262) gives -2.7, 49.3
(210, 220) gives -0.8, 47.2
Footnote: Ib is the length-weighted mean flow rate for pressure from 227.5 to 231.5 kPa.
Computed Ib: 51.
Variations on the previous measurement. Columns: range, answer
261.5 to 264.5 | 50.8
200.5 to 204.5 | 48.4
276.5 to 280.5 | 41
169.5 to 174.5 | 45.9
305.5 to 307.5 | 33.2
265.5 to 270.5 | 46.6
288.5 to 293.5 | 25.4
